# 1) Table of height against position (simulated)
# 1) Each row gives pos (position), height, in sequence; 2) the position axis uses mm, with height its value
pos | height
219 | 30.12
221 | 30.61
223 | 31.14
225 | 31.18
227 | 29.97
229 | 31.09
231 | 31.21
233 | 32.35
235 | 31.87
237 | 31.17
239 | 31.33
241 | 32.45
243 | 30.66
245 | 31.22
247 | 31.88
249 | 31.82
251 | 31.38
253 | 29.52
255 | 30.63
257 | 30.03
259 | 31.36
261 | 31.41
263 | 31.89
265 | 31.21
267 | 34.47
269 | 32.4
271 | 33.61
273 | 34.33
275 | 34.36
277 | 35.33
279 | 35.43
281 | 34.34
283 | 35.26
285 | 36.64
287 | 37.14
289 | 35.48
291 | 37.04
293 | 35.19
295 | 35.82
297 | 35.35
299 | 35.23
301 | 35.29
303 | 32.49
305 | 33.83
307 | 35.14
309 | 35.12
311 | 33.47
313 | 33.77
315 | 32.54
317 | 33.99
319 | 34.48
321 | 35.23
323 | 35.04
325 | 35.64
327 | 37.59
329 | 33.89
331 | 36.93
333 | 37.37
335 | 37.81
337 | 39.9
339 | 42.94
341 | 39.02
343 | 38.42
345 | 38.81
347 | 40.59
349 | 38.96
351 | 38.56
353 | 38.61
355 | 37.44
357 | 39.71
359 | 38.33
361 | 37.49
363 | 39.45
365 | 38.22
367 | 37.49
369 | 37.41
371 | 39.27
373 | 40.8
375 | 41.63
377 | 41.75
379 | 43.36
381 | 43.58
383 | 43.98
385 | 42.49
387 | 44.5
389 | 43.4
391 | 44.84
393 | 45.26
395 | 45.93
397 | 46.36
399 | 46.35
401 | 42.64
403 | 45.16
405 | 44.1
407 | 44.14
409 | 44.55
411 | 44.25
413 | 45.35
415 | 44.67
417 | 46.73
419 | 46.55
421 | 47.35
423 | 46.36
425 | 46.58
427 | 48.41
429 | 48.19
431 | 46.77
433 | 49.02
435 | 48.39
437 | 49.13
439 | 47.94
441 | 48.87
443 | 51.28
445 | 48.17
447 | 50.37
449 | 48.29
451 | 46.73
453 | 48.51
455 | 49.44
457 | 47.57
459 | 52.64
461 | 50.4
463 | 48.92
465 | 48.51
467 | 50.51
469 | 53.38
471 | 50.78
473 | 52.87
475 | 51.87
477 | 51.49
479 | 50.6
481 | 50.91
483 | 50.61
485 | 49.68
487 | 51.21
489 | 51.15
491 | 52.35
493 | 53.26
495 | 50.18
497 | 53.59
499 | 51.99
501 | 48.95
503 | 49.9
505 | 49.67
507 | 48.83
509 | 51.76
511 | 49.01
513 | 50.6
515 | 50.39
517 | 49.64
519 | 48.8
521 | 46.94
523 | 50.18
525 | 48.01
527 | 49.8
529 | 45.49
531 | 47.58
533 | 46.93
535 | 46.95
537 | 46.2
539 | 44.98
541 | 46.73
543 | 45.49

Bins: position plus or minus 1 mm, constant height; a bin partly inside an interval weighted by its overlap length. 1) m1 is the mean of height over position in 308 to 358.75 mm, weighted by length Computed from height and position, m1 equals 37.1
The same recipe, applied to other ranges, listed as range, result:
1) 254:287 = 33.4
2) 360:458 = 45.1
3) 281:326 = 34.9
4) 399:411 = 44.3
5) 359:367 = 38.3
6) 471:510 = 51.1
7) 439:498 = 50.4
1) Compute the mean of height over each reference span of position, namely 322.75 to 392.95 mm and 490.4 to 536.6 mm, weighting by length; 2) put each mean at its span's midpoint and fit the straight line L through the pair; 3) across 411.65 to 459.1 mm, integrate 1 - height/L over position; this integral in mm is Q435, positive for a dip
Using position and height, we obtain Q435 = -3.6 mm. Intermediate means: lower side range 39.7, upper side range 49.5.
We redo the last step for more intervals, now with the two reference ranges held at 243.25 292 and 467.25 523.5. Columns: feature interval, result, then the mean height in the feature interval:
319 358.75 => 0.79 mm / 37.9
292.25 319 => 1.28 mm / 34.4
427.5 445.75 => -0.96 mm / 48.6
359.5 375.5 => 0.80 mm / 38.9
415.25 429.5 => -0.59 mm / 47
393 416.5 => -0.63 mm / 44.9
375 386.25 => -0.28 mm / 42.9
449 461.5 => -0.38 mm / 49.1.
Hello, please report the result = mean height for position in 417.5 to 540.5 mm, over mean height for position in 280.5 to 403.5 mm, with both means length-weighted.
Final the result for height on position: 1.3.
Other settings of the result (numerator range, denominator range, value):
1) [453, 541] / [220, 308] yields 1.51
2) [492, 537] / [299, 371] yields 1.34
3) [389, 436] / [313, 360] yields 1.23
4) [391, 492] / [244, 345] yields 1.39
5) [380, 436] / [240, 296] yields 1.37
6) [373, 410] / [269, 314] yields 1.26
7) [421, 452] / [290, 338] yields 1.37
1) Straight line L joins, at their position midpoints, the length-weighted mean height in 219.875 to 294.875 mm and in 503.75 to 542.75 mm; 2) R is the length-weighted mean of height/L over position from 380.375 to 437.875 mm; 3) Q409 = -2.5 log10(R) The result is -0.102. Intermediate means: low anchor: 32.7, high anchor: 48.3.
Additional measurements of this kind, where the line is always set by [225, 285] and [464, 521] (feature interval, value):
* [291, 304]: 0.015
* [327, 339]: 0.019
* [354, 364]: 0.051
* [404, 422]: -0.018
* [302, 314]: 0.075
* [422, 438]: -0.046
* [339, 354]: 0.003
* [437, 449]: -0.053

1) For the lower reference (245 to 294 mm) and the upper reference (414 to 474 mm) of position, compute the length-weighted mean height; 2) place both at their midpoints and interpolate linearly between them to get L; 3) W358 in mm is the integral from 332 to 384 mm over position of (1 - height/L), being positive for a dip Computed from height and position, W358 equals 1.9 mm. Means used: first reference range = 33.4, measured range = 39.7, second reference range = 48.8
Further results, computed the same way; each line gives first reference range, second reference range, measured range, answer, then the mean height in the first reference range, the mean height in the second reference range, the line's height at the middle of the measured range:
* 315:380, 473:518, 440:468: -1.2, 38.2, 50.8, 47.3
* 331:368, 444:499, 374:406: -1.0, 38.8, 50.5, 42.7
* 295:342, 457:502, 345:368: 0.4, 35.7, 51.1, 39.4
